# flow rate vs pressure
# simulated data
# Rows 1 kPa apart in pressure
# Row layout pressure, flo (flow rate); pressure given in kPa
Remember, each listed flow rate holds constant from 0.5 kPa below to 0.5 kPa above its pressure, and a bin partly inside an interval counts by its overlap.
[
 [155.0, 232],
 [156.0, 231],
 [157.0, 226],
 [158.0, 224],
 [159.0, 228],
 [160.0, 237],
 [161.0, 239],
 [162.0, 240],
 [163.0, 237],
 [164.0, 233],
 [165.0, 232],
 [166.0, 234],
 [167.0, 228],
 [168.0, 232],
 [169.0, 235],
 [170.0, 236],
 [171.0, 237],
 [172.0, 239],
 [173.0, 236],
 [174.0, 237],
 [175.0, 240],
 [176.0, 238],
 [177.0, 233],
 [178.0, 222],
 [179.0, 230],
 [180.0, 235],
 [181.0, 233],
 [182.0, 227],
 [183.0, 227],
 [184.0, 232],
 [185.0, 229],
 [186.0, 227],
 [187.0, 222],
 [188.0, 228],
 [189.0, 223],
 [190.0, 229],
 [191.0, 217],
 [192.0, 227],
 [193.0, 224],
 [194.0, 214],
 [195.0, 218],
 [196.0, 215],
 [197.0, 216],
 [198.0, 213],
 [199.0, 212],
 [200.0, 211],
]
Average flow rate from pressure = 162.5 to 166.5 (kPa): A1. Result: 234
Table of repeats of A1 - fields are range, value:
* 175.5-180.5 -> 232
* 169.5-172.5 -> 237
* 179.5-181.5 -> 234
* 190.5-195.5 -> 220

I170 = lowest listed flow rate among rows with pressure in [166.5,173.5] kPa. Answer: 228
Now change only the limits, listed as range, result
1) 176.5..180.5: 222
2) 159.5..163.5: 237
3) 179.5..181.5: 233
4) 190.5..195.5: 214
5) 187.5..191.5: 217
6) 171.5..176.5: 236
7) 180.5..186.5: 227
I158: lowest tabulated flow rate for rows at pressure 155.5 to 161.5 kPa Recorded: 224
